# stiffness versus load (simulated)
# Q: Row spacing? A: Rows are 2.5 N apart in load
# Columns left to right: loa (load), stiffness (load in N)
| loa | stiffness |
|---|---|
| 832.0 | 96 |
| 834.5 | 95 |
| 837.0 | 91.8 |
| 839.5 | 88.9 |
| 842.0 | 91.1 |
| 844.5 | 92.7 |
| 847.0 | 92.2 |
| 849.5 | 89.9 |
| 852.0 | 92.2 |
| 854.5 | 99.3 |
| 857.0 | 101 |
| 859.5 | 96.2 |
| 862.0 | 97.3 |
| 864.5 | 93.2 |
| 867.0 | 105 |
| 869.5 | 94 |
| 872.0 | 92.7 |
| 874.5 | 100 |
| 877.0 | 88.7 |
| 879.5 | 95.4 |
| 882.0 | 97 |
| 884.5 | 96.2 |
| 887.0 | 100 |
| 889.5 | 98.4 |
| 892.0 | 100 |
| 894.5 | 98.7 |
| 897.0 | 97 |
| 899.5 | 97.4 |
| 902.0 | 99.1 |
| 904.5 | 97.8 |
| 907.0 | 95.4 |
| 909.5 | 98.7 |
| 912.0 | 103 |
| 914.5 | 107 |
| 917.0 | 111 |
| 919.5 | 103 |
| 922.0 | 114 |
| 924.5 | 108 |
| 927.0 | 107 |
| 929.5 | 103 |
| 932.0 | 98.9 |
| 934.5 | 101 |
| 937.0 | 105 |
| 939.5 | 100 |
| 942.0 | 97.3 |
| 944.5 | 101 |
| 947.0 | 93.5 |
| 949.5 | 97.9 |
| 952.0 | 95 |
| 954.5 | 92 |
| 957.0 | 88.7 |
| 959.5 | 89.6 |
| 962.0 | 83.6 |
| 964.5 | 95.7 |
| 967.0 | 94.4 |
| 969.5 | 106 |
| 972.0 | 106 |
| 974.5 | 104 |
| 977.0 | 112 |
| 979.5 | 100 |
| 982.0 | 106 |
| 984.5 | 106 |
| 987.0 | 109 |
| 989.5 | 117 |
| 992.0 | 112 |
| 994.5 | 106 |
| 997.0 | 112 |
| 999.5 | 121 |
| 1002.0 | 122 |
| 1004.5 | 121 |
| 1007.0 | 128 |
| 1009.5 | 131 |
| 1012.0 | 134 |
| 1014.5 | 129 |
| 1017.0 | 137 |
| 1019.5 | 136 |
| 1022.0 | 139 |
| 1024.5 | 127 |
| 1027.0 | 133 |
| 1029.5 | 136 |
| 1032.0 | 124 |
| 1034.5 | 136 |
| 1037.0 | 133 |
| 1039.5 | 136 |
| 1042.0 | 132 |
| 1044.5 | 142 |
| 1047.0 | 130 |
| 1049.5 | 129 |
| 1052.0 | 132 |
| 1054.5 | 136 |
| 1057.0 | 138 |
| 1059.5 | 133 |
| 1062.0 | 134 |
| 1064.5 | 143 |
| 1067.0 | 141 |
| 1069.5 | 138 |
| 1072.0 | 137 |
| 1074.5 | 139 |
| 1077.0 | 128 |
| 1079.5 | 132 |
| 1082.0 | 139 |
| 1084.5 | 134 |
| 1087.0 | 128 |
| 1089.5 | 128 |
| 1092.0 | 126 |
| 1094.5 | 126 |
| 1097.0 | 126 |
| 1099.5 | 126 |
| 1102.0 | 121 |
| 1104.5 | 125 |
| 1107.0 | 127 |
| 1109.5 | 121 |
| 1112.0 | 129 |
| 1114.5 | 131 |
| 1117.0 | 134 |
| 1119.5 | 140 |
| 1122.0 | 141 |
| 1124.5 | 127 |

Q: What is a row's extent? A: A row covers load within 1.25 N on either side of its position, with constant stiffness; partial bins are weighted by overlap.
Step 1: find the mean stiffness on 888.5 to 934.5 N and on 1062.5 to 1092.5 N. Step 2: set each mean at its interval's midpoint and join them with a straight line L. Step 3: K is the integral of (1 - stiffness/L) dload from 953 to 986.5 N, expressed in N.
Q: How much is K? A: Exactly 4.3 N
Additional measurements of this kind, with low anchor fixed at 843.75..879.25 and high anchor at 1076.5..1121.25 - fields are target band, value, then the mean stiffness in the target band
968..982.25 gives 0.77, 105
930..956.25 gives 2.16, 98.1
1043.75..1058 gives -1.39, 134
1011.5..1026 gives -1.96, 134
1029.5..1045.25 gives -1.75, 134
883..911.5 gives 0.64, 98.2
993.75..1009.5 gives -0.60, 120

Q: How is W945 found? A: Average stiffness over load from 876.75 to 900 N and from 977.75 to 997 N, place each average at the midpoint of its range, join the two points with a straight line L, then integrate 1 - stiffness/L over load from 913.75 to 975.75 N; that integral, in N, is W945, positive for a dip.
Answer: 2.0 N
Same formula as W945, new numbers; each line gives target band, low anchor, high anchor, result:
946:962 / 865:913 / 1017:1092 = 2.8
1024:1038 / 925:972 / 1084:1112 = -2.3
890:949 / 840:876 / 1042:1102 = 2.5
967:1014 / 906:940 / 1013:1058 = 3.2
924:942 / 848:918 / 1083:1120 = 0.4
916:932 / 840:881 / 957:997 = -1.2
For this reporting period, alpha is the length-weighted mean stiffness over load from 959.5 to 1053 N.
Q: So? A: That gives 120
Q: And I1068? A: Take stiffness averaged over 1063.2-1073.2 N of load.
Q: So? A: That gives 140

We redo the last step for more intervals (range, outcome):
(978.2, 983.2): 103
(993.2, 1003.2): 115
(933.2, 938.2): 103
